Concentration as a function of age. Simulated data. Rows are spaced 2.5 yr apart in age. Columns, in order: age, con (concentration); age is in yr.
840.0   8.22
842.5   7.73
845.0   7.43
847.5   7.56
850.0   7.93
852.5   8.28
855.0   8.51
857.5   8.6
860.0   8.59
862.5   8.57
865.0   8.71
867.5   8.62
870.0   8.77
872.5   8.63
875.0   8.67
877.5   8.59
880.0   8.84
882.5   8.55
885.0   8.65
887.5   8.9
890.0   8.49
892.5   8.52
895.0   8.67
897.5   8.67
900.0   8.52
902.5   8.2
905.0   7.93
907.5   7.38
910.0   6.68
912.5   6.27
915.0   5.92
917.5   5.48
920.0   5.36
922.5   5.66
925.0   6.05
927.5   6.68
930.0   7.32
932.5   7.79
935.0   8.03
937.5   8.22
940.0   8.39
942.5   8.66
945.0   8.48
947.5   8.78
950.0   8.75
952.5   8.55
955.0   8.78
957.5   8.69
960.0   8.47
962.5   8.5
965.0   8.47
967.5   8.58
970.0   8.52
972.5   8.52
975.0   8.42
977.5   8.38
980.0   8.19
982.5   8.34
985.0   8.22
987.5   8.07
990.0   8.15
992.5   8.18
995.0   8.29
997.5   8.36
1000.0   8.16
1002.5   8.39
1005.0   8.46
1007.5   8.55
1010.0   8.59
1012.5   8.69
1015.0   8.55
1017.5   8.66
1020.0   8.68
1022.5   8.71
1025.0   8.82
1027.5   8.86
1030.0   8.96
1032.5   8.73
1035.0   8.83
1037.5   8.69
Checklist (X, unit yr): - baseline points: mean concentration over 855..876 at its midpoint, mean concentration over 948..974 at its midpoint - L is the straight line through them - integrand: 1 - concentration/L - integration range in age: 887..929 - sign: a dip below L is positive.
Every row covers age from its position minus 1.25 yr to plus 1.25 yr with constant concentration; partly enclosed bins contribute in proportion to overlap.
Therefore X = 6.76 yr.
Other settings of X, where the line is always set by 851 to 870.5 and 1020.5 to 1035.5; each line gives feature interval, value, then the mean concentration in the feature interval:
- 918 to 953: 4.5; 7.56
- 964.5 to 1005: 1.9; 8.33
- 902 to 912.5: 1.6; 7.35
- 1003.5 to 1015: 0.3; 8.57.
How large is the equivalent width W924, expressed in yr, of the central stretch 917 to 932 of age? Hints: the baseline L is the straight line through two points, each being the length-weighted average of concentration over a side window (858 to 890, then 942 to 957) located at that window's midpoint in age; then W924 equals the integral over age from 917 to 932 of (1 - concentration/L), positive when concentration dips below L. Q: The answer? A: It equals 4.26 yr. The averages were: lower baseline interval 8.67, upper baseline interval 8.67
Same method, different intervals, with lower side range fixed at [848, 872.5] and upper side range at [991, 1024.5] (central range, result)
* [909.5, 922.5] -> 4.00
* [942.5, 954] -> -0.21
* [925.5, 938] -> 1.49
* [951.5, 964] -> -0.16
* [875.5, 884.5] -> -0.18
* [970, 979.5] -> 0.06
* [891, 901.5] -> -0.12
